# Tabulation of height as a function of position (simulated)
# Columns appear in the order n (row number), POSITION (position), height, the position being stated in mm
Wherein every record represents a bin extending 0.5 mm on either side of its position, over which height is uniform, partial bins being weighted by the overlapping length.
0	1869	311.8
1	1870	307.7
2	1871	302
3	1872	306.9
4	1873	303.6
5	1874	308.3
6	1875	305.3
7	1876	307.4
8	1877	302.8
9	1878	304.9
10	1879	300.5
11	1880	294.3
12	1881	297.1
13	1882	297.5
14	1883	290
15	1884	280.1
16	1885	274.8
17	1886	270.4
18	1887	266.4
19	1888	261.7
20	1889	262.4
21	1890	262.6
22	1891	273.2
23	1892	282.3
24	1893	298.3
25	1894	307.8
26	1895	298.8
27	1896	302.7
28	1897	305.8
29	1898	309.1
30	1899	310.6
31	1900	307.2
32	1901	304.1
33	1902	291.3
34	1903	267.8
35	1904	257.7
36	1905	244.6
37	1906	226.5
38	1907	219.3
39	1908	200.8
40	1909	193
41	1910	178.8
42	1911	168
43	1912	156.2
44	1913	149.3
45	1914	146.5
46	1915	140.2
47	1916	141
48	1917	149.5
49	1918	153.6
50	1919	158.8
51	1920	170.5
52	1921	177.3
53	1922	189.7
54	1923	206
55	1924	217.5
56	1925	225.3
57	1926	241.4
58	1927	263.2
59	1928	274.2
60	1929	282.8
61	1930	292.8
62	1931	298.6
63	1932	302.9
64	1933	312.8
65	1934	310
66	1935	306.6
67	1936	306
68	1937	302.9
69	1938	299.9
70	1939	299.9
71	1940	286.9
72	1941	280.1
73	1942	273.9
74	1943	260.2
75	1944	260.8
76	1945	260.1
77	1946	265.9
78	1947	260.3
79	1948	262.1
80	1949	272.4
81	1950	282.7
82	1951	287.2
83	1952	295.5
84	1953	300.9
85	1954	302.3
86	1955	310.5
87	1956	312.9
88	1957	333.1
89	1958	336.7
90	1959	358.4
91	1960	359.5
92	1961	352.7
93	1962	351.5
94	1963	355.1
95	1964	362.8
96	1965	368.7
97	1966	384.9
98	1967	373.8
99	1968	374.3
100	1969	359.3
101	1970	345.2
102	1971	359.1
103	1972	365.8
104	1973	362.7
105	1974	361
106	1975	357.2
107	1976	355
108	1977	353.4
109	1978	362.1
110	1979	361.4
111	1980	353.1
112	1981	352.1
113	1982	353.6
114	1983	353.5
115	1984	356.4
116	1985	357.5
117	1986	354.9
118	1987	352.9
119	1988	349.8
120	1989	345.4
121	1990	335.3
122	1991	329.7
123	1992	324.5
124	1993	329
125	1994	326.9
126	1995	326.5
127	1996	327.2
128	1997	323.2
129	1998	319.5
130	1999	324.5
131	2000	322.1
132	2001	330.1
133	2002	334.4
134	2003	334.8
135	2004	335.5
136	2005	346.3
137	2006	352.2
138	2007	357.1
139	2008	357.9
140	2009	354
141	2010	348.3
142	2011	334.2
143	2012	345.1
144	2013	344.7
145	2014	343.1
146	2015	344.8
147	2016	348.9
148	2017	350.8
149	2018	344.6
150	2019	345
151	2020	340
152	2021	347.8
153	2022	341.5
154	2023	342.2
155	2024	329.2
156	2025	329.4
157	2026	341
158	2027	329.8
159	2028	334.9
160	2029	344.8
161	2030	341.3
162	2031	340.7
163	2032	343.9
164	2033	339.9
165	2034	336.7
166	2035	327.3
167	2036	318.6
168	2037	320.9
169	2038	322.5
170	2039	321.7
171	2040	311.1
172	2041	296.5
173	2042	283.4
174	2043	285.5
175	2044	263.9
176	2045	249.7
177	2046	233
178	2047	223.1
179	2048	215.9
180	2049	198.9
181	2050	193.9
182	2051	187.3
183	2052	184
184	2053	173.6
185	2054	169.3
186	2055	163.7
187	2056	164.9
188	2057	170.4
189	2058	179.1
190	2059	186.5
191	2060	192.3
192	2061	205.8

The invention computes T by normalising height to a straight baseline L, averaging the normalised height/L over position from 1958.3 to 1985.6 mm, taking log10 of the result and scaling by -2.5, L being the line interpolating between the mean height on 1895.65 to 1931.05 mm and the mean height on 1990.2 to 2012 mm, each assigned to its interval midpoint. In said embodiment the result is -0.20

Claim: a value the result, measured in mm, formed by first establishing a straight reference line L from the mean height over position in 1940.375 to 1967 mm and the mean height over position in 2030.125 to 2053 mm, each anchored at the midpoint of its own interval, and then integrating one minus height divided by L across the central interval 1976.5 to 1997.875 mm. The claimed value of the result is -3.32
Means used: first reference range 311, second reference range 276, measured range 344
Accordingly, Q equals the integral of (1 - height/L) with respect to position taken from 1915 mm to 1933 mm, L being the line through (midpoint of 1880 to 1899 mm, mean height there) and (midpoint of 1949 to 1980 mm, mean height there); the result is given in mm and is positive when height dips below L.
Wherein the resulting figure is 5.3 mm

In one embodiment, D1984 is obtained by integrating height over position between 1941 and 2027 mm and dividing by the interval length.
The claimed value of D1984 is 335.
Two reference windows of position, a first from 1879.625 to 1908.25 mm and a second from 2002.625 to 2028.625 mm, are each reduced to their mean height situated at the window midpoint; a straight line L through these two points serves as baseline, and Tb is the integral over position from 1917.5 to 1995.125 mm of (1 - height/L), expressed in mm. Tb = 1.0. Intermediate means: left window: 279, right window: 343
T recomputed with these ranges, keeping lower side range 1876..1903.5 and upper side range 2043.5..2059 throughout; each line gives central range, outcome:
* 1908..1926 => 0.49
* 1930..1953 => -0.10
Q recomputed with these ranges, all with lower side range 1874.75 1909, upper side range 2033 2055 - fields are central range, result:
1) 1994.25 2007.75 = -3.6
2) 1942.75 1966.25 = -3.6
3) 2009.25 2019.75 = -3.3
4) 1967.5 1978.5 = -3.7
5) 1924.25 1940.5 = -0.7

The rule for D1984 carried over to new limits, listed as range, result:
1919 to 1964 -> 284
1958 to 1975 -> 361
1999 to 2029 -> 341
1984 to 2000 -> 335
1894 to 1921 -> 222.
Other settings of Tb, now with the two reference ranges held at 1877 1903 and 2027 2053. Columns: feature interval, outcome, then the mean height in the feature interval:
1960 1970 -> -2.7 mm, 364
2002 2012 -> -2.1 mm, 346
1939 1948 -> 0.6 mm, 270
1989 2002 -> -1.9 mm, 328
